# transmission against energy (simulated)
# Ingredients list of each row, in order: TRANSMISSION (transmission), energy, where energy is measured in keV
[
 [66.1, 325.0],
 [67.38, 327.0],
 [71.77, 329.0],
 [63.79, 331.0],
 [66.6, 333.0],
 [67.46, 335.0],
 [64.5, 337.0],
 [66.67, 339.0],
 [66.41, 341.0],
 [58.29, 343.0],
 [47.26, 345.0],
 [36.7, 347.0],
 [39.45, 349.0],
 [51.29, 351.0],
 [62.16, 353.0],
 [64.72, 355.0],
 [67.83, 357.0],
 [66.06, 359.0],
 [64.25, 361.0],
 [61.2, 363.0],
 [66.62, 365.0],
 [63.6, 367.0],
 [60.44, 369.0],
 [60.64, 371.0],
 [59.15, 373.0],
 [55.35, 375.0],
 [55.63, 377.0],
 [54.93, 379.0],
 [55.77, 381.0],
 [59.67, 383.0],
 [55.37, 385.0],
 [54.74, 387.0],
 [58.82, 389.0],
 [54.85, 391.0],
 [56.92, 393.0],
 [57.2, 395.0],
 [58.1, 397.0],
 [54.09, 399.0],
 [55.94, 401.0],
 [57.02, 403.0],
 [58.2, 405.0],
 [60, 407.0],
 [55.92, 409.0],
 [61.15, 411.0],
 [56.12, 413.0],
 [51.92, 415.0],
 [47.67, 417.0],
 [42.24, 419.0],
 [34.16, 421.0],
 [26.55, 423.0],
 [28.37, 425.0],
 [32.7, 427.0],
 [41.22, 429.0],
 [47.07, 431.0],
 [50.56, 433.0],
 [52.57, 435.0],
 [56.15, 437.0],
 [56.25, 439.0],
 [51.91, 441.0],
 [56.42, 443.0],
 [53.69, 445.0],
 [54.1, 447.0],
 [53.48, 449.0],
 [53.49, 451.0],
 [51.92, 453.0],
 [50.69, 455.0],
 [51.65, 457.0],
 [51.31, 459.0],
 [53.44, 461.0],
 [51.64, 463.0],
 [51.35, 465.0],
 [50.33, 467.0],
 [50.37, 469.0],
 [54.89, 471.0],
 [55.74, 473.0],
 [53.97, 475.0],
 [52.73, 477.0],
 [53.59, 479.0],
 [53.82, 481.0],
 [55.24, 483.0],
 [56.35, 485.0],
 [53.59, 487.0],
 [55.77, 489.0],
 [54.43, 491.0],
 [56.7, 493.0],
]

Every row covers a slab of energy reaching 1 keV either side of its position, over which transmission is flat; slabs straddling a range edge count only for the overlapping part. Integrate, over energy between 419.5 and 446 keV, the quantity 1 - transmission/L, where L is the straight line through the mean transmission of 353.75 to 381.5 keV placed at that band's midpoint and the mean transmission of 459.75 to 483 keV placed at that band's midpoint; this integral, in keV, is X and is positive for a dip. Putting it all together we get 5.1 keV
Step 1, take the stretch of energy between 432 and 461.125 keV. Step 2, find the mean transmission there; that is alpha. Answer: 53.2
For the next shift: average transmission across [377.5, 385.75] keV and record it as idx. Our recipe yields 56.4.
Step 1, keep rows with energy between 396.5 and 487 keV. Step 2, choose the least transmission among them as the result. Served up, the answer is 26.55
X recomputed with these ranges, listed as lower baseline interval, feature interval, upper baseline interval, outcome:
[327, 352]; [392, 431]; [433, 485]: 4.44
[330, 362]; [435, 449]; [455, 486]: 0.00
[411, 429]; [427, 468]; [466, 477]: -3.49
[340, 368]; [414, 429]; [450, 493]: 4.74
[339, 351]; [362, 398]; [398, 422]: -4.28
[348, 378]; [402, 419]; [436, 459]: 0.34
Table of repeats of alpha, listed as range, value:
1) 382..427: 51.6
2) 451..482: 52.5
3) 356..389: 60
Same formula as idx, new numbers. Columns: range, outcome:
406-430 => 44.8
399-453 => 49.9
